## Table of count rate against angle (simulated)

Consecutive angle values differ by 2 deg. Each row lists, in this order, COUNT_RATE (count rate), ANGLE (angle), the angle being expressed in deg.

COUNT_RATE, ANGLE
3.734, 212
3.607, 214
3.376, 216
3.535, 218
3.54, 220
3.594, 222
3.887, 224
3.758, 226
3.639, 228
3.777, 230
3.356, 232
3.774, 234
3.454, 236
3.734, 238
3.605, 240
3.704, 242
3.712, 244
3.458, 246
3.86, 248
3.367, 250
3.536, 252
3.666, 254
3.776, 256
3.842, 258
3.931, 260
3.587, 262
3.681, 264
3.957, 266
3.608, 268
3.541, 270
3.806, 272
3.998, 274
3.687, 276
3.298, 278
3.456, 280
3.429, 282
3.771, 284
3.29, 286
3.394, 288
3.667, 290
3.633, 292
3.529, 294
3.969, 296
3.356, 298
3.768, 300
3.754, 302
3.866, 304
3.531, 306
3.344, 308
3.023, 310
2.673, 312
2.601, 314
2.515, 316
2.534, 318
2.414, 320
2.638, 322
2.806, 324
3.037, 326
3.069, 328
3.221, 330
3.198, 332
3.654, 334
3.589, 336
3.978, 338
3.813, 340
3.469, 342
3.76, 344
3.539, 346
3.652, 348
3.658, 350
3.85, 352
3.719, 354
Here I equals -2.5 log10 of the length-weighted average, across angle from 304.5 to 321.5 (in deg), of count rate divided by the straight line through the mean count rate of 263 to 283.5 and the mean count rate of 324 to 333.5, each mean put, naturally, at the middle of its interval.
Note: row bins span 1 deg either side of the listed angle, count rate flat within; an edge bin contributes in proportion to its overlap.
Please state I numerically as 0.15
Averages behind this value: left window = 3.65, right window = 3.12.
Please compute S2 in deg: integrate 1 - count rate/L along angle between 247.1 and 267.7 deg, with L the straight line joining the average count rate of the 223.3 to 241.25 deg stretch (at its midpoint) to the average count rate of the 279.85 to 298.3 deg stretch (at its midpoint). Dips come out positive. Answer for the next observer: -0.6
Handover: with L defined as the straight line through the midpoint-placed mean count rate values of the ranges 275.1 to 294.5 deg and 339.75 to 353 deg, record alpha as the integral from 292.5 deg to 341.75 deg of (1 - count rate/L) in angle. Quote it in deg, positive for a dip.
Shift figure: 4.69 deg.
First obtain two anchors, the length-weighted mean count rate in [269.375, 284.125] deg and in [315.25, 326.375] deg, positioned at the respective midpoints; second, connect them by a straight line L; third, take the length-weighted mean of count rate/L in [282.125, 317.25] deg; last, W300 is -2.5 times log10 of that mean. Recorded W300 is -0.093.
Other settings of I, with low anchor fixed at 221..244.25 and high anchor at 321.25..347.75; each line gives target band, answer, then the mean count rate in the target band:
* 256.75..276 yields -0.058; 3.77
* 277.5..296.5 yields -0.008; 3.54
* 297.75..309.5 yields -0.039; 3.59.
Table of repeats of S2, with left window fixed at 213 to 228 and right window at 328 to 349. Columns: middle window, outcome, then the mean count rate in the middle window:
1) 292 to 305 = -0.4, 3.7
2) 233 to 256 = -0.2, 3.63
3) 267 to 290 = 0.1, 3.57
